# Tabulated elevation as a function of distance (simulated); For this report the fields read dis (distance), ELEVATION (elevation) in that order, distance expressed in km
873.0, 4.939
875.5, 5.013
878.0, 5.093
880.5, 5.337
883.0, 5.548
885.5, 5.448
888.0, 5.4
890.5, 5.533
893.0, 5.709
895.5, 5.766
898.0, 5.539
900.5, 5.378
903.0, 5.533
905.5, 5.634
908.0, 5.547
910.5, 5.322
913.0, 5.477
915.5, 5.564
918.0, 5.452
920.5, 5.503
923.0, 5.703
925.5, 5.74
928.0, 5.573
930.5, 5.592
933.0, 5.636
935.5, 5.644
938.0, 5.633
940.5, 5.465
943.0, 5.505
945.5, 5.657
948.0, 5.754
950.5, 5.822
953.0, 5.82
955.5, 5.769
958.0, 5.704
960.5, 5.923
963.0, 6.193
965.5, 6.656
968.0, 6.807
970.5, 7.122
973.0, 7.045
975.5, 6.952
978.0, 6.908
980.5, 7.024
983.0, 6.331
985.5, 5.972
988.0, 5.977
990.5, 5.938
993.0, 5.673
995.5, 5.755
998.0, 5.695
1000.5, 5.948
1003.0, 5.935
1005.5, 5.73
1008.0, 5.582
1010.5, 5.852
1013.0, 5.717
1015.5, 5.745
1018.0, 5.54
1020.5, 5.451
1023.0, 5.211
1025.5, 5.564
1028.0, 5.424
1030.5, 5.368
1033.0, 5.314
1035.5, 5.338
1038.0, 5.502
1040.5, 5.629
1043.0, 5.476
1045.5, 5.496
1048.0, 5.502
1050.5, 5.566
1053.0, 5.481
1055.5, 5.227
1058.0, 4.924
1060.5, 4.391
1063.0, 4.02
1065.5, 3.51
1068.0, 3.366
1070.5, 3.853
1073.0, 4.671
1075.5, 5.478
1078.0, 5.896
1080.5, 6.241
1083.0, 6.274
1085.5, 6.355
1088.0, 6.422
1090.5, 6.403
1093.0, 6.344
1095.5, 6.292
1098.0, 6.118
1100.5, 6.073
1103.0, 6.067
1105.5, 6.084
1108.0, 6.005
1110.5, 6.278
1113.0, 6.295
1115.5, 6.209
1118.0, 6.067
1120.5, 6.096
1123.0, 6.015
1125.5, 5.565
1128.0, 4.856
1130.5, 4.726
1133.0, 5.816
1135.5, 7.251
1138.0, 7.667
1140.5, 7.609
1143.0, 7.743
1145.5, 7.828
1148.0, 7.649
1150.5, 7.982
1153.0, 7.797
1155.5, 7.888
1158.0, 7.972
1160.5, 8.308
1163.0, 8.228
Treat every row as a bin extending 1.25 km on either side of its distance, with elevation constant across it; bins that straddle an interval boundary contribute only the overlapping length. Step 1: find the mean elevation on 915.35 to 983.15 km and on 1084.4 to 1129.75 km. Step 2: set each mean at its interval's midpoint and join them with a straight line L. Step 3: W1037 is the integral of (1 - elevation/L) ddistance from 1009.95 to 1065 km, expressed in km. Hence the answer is 6.6 km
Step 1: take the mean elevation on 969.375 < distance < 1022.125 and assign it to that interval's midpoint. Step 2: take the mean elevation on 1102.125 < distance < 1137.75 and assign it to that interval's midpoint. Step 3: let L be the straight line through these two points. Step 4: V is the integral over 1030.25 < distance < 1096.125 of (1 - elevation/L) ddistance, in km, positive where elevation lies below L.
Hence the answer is 7.6 km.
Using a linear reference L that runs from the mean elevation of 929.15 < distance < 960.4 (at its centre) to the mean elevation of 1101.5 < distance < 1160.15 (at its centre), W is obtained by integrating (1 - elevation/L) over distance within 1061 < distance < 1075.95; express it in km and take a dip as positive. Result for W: 5.33 km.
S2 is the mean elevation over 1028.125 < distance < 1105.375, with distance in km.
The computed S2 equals 5.43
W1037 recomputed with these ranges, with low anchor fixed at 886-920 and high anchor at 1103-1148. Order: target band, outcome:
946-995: -4.1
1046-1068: 4.9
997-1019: 0.7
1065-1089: 3.7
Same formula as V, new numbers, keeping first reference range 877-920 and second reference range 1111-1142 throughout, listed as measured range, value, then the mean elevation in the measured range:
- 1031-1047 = 1.3 km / 5.46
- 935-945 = 0.1 km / 5.56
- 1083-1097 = -0.6 km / 6.35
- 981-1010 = -0.5 km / 5.9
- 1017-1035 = 1.5 km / 5.41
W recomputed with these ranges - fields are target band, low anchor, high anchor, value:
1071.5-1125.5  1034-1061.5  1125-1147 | 0.0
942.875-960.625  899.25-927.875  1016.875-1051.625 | -0.8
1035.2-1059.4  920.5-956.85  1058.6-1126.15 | 1.0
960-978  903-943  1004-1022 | -3.6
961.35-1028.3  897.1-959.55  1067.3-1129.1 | -4.5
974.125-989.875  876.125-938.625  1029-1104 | -3.0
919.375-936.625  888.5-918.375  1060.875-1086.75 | -0.6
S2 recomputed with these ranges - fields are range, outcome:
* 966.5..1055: 5.87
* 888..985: 5.89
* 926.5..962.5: 5.69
